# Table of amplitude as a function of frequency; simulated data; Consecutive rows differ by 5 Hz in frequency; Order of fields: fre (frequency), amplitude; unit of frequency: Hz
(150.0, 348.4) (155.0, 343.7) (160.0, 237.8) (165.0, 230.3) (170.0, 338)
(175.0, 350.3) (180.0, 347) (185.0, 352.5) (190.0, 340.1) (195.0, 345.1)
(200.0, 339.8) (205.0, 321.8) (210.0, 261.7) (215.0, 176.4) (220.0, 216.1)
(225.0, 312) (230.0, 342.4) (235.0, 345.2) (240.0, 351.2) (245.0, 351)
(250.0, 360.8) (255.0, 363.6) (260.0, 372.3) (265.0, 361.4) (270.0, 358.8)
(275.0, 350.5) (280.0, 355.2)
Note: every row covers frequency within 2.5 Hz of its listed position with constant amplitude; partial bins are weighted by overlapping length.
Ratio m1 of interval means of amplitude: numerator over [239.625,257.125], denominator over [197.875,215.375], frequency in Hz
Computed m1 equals 1.3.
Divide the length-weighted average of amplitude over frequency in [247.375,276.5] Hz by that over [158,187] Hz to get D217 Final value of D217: 1.17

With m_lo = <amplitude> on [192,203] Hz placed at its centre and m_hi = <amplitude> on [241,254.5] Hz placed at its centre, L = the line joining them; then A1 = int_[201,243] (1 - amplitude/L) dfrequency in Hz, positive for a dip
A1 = 6.7 Hz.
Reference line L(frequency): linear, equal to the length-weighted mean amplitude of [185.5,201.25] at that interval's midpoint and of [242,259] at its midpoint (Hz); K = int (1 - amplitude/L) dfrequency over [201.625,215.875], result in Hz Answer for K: 3.3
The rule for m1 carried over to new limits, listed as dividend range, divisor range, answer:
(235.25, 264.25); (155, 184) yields 1.17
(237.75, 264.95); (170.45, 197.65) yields 1.04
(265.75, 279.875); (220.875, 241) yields 1.09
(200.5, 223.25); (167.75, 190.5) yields 0.74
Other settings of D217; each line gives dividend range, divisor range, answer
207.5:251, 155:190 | 0.95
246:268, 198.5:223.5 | 1.39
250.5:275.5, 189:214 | 1.16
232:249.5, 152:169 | 1.26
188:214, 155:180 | 1.04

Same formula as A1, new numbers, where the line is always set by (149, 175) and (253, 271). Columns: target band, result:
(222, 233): 0.64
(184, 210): -0.67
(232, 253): 0.01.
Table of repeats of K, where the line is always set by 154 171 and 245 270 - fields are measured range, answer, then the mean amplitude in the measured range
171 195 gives -4.1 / 347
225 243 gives 0.0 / 342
